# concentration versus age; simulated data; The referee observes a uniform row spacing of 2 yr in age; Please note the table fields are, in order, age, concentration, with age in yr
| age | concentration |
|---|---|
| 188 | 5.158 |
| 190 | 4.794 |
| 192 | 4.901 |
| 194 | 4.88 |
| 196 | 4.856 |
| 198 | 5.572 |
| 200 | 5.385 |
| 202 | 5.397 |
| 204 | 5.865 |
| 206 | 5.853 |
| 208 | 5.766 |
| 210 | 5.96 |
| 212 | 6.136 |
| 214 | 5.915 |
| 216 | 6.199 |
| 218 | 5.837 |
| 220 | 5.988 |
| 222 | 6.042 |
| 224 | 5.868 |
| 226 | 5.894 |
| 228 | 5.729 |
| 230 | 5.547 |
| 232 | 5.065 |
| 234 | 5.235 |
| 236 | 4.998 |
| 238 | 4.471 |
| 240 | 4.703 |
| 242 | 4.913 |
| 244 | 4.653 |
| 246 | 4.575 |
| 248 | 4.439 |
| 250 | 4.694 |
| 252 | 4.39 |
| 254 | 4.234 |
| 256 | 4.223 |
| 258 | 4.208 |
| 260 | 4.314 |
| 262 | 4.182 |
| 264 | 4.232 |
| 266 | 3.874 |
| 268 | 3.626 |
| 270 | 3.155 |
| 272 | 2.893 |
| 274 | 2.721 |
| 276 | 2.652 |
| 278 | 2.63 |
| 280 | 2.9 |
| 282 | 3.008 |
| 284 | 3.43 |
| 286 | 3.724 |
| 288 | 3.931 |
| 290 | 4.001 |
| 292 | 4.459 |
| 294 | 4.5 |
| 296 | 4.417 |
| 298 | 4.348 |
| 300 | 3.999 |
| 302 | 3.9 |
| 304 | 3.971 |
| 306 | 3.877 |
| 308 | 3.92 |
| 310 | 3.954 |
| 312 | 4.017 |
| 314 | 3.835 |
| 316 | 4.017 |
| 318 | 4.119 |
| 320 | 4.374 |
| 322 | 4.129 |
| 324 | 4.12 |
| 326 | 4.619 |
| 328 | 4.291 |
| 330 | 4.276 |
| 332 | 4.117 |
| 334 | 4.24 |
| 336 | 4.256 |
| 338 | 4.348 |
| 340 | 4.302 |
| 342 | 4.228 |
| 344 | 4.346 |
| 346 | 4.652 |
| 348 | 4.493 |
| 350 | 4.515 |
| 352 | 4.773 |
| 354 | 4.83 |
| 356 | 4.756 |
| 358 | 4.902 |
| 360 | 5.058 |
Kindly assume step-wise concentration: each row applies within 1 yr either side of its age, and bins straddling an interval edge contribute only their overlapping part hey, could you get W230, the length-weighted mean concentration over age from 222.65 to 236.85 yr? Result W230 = 5.5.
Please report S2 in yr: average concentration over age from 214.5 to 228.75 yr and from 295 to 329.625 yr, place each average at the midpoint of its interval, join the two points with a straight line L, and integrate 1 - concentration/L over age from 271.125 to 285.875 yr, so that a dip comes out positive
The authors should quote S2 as 5.7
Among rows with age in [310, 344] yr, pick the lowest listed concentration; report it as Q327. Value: 3.835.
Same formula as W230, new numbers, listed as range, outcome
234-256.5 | 4.61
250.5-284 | 3.59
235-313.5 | 3.98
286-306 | 4.13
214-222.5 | 6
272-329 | 3.84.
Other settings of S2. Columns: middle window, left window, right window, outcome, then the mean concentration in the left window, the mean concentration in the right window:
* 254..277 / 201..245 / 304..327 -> 5.7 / 5.55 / 4.08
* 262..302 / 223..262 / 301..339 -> 7.5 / 4.83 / 4.13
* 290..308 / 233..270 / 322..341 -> 0.7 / 4.41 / 4.28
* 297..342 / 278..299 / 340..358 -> 0.7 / 3.81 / 4.58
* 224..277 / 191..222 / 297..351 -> 7.6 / 5.65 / 4.19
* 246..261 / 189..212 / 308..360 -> 1.9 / 5.42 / 4.35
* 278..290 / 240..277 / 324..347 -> 2.1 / 4.02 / 4.32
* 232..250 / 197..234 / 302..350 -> 2.1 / 5.76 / 4.2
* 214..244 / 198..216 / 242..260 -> -1.9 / 5.8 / 4.45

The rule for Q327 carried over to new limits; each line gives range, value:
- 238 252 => 4.39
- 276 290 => 2.63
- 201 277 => 2.652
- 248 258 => 4.208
